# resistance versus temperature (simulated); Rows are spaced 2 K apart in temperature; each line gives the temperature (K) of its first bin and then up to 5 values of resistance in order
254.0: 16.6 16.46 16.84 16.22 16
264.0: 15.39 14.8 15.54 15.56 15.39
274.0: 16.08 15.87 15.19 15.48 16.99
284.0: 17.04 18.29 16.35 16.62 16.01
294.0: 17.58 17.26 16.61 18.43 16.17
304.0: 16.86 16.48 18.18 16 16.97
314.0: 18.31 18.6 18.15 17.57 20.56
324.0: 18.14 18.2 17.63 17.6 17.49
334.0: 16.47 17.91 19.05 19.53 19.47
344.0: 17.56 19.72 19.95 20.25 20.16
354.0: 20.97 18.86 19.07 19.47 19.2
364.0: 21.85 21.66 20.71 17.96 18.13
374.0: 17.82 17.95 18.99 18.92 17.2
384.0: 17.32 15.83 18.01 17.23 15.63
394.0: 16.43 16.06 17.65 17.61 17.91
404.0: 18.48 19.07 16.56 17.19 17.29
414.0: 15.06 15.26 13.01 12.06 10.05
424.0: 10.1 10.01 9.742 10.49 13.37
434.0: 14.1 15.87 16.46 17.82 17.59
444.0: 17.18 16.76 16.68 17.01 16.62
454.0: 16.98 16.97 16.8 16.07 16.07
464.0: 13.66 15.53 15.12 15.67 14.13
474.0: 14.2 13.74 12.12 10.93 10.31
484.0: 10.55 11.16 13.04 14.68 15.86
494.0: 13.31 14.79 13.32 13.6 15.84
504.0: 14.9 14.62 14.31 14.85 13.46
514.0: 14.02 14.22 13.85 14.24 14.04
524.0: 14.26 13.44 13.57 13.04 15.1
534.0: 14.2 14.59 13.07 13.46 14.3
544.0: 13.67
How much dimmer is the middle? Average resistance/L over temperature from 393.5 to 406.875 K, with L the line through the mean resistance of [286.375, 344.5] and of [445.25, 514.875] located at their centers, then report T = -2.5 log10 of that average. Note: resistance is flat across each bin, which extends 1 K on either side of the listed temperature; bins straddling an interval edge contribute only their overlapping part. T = -0.10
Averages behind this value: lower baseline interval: 17.7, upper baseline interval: 14.5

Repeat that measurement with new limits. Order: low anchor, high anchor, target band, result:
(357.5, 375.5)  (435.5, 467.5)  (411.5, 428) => 0.372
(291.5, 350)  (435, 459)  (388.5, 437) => 0.157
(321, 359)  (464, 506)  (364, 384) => -0.073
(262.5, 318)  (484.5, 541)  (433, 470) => -0.109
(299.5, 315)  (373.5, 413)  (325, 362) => -0.096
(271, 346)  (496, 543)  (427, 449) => 0.019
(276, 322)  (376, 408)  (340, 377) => -0.127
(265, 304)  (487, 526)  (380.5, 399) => -0.101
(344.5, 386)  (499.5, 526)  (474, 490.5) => 0.254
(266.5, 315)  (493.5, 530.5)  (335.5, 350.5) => -0.196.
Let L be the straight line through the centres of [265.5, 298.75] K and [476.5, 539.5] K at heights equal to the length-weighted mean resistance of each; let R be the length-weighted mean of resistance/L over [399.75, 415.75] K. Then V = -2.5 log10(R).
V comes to -0.17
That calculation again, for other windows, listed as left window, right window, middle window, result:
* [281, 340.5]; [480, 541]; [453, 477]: -0.06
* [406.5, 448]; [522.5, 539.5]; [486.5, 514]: -0.02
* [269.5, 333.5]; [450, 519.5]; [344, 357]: -0.21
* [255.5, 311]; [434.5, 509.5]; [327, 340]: -0.12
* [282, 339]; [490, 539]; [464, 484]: 0.11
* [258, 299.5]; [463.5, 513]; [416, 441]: 0.13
